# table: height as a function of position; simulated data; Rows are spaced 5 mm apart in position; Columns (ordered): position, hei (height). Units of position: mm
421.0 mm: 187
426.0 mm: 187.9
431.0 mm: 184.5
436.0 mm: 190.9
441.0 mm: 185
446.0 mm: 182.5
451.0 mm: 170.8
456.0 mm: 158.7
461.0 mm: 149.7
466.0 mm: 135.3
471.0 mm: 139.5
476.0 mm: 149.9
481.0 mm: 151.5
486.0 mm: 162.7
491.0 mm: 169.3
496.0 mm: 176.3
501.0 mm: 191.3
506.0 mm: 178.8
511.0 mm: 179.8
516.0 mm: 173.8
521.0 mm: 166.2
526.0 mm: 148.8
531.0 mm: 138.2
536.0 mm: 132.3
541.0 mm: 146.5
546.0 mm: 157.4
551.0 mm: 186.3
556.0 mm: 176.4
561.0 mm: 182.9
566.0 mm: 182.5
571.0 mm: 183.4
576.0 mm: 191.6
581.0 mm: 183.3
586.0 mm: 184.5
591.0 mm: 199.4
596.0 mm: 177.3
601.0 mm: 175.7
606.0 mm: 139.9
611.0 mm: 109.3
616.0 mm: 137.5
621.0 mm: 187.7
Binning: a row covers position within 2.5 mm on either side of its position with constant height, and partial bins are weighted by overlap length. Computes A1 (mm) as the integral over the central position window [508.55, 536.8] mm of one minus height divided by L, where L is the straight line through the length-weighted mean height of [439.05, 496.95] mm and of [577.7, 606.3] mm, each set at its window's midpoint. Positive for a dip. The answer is 1.8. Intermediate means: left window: 160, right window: 180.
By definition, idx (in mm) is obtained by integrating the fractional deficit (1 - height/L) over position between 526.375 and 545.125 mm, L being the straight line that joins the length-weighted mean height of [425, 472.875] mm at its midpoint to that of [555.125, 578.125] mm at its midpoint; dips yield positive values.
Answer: 4.0 mm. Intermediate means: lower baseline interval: 168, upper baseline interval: 184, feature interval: 142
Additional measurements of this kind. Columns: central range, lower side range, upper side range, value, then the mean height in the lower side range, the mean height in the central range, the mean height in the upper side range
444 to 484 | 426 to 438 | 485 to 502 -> 5.84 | 188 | 154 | 175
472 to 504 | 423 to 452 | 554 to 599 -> 3.24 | 184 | 166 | 185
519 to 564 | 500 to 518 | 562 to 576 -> 5.67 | 180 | 160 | 184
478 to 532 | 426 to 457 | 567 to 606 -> 4.03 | 180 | 168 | 182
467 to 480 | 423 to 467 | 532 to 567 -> 2.00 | 173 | 144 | 164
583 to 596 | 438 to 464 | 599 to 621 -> -3.56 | 169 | 189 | 145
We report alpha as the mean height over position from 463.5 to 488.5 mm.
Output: 148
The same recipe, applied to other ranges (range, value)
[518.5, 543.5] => 146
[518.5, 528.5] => 158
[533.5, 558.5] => 160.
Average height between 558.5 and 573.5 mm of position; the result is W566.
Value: 183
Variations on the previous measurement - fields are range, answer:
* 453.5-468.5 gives 148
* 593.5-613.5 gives 151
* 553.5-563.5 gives 180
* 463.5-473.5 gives 137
